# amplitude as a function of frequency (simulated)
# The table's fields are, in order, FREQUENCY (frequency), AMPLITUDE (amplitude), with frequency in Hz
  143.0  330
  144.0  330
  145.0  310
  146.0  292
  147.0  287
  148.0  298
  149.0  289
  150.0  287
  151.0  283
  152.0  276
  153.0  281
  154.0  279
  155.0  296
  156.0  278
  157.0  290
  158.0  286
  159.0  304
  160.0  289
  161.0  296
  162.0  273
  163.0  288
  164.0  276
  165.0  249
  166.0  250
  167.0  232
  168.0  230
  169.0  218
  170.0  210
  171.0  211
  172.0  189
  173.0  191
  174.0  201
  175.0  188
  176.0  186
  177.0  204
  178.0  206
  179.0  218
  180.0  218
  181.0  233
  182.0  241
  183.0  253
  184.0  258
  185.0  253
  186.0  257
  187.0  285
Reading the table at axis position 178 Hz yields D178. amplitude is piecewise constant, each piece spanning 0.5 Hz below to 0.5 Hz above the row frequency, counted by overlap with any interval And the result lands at 206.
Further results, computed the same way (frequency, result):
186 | 257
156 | 278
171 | 211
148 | 298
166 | 250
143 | 330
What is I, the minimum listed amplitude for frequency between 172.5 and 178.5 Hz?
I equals 186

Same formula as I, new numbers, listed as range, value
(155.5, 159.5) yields 278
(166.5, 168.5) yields 230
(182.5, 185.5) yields 253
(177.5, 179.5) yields 206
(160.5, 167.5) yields 232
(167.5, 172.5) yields 189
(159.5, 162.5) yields 273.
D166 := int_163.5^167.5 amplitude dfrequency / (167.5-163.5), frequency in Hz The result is 252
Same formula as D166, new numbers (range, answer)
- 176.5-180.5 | 212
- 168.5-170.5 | 214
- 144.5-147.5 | 296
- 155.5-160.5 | 289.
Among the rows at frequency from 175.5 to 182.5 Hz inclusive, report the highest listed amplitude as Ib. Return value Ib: 241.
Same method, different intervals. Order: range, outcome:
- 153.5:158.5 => 296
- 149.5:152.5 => 287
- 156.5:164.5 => 304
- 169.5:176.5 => 211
